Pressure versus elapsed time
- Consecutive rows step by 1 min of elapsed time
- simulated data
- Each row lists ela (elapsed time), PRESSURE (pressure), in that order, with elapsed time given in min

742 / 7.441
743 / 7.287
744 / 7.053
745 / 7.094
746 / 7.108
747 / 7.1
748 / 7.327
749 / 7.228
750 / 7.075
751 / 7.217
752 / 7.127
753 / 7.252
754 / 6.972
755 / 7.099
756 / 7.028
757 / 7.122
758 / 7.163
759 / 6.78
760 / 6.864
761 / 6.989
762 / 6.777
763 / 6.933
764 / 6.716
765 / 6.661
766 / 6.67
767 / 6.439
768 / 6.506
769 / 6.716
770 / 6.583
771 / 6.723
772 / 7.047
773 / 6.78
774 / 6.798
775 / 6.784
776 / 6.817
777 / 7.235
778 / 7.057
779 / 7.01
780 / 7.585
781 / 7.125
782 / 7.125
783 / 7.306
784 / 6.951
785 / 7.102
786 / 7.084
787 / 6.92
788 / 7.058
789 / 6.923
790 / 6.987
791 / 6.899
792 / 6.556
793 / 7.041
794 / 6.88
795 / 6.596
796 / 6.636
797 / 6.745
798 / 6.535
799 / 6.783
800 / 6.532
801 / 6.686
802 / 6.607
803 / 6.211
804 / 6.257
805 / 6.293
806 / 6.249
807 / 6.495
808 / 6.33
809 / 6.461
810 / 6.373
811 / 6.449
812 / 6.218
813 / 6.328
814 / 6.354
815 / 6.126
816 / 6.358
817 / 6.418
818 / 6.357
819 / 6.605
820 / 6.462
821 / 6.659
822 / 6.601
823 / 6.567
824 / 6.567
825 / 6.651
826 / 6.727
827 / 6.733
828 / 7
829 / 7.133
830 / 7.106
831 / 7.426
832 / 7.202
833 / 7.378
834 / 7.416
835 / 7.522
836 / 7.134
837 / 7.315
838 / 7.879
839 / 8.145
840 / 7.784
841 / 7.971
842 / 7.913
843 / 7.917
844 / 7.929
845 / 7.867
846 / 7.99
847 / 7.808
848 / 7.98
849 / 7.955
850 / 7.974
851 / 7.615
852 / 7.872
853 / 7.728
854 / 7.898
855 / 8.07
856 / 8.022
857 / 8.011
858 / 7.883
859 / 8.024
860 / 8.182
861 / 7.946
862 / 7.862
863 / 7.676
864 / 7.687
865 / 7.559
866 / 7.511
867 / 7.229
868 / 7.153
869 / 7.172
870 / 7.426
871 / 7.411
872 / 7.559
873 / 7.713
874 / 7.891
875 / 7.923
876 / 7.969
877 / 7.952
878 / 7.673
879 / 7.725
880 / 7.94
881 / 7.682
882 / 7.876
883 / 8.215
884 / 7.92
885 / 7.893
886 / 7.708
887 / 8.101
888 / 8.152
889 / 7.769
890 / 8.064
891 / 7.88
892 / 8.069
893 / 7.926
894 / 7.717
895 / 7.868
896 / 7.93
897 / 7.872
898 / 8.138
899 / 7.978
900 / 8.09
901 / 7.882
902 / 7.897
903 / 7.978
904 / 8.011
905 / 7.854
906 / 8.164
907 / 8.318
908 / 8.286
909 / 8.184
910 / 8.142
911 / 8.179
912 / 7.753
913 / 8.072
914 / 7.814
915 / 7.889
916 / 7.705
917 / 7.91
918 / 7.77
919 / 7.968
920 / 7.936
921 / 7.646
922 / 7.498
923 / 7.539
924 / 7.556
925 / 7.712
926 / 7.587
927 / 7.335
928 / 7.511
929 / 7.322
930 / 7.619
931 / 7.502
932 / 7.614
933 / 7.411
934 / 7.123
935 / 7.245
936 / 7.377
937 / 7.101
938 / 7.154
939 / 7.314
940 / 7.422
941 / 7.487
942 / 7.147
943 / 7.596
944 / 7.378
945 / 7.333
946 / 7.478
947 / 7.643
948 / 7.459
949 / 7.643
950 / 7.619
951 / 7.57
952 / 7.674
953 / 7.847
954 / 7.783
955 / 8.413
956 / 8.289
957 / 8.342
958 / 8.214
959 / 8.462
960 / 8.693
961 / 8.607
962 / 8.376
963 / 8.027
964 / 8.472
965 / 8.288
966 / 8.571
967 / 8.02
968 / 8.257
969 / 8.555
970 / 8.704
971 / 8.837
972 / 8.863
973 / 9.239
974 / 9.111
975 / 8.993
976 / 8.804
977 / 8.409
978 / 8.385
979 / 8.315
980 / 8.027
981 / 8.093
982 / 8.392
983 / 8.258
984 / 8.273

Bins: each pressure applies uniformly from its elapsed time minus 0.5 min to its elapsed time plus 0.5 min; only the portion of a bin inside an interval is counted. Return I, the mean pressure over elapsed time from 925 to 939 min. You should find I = 7.39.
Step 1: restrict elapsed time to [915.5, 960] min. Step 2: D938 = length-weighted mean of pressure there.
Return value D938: 7.63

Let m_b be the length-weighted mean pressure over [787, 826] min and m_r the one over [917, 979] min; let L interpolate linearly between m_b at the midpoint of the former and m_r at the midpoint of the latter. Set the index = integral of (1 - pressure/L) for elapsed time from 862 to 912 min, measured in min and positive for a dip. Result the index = -3.6 min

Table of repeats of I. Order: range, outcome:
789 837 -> 6.68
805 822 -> 6.39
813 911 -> 7.61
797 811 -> 6.46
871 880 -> 7.79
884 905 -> 7.94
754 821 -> 6.73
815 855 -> 7.32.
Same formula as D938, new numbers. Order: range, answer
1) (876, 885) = 7.88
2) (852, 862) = 7.96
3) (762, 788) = 6.91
